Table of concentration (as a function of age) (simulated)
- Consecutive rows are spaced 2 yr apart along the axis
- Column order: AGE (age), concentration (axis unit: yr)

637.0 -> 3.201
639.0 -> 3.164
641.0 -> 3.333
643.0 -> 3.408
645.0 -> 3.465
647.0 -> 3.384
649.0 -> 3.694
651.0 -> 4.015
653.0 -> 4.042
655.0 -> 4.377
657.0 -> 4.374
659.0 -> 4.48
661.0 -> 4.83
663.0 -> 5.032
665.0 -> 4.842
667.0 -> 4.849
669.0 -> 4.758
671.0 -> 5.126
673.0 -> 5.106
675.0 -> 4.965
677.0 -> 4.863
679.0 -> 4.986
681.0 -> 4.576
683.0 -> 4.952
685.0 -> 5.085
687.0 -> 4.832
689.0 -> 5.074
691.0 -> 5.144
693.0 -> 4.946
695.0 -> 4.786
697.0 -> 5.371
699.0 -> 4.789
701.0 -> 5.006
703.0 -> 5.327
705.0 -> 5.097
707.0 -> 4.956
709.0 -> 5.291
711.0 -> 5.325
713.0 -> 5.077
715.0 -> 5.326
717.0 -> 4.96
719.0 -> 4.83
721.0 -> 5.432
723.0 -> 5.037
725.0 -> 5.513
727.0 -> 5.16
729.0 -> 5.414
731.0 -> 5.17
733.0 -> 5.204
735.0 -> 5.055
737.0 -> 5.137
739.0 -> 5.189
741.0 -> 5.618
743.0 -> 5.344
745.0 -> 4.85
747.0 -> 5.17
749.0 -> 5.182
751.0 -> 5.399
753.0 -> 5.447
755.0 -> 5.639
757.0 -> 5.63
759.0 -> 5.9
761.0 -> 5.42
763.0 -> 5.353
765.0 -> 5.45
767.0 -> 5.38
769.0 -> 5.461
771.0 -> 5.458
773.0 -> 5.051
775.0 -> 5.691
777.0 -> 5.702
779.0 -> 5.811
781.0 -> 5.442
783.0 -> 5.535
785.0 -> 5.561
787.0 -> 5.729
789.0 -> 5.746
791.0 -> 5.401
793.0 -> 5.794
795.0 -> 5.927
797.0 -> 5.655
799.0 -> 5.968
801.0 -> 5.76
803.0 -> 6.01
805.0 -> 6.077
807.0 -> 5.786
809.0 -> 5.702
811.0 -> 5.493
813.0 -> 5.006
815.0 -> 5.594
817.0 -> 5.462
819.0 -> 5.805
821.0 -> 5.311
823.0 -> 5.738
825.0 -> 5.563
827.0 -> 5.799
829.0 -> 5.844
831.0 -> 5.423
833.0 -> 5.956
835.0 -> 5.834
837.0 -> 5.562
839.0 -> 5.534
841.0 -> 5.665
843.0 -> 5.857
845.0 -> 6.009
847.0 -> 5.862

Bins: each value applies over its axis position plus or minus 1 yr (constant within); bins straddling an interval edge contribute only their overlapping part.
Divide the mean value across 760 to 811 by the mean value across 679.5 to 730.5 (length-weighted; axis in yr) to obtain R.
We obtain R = 1.11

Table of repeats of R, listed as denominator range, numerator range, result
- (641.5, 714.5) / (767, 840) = 1.19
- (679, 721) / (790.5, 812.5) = 1.14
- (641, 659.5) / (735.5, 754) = 1.36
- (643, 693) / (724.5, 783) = 1.17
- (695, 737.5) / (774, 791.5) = 1.09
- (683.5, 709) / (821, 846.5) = 1.13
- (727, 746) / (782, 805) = 1.10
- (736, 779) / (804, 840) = 1.04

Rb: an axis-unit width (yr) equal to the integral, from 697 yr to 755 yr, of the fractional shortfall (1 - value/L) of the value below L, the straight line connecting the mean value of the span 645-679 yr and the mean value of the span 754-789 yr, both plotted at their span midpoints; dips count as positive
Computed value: -0.9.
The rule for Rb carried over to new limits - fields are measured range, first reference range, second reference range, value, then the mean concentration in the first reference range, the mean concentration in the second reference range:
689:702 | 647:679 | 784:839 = -0.48 yr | 4.6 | 5.68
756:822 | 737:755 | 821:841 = -1.52 yr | 5.29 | 5.67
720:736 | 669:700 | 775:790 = 0.06 yr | 4.97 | 5.65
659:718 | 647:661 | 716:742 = -4.68 yr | 4.16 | 5.21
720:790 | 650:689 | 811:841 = -2.59 yr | 4.75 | 5.6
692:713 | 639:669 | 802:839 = -2.32 yr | 4.14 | 5.66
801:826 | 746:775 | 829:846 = 0.03 yr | 5.43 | 5.74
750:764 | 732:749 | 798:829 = -0.63 yr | 5.2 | 5.68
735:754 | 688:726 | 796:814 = 0.36 yr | 5.12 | 5.72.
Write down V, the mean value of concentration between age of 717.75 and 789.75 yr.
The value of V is 5.39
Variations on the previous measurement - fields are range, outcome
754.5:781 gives 5.53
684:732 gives 5.12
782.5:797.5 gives 5.67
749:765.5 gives 5.51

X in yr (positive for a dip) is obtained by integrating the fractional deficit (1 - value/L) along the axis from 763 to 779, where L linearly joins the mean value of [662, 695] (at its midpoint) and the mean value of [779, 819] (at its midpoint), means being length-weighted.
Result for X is 0.1 yr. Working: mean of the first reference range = 4.94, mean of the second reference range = 5.67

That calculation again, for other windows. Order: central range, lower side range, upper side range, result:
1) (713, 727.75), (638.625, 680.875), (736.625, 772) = -0.4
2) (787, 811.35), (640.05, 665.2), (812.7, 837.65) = -1.8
